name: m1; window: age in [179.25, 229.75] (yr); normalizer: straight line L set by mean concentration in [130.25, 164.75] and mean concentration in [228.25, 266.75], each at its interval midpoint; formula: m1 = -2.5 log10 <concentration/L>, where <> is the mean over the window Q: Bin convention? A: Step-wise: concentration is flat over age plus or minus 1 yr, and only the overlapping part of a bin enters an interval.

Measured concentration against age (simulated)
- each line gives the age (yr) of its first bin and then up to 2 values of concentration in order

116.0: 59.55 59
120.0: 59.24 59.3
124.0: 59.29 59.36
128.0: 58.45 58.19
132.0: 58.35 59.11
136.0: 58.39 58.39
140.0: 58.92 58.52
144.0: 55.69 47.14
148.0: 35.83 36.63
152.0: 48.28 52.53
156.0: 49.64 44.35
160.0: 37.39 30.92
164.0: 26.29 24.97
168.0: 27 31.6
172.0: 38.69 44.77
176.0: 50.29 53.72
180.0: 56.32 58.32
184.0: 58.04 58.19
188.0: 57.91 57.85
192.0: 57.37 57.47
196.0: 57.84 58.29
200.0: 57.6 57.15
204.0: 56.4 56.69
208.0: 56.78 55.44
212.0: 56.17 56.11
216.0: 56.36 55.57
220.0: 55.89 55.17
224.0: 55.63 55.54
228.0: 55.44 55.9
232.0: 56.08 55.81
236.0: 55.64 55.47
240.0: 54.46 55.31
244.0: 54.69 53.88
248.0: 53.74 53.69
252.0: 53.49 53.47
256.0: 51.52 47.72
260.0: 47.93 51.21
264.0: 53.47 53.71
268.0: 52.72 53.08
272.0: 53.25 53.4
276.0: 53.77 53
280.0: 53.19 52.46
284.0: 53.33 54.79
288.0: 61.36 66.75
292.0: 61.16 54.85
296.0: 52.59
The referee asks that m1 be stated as -0.11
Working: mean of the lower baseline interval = 48.4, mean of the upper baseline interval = 53.6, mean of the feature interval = 56.8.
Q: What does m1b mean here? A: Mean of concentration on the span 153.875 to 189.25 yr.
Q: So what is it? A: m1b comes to 44.4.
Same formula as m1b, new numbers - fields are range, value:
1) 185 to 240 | 56.5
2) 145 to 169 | 38.4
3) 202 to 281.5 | 54.3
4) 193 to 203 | 57.7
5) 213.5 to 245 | 55.6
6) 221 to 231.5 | 55.6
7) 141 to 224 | 50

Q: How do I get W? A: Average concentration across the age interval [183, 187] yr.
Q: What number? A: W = 58.1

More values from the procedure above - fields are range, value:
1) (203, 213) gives 56.3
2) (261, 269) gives 52.8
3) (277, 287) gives 53.4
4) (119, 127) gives 59.3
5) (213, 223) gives 55.8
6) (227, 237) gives 55.8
